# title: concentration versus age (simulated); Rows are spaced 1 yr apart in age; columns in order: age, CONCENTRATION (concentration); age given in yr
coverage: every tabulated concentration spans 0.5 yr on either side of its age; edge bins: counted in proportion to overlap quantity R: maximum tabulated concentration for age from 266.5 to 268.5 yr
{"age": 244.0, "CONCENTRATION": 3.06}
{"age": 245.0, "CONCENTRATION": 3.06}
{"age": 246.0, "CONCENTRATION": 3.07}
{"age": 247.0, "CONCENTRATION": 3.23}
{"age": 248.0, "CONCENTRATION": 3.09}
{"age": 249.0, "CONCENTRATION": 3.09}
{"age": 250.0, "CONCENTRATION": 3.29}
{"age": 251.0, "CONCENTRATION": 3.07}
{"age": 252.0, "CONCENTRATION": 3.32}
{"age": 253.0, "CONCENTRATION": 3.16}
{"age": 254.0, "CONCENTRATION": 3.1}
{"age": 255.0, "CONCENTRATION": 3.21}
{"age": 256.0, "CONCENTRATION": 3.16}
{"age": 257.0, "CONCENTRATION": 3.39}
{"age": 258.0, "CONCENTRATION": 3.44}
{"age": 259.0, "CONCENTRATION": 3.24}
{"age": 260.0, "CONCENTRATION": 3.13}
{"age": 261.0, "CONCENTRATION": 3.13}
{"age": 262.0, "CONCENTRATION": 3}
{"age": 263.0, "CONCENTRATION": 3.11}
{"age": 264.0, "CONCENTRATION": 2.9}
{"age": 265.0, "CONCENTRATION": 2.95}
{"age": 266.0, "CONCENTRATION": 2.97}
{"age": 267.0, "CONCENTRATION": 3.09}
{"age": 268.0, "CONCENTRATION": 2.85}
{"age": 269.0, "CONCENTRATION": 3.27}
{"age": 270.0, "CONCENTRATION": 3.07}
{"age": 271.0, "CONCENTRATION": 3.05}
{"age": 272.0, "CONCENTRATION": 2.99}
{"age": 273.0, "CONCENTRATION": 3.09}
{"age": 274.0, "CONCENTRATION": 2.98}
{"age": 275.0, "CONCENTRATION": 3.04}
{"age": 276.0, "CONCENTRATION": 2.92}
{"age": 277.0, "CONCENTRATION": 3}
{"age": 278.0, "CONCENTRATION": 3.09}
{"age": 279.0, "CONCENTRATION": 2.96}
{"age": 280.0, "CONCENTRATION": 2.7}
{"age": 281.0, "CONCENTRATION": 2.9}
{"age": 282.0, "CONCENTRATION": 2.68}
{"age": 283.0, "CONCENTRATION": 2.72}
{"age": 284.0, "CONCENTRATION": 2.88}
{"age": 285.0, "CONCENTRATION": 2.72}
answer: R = 3.09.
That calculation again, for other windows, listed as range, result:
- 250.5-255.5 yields 3.32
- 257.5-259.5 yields 3.44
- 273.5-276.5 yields 3.04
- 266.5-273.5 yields 3.27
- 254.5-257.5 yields 3.39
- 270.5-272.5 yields 3.05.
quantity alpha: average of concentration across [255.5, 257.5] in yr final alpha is 3.28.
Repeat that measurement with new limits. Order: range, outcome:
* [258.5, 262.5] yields 3.12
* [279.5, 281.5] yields 2.8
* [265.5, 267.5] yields 3.03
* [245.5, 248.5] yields 3.13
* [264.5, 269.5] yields 3.03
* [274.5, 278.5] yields 3.01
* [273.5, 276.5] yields 2.98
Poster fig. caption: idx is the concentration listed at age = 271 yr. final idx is 3.05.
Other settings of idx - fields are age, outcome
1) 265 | 2.95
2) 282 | 2.68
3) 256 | 3.16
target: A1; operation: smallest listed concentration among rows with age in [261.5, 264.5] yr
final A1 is 2.9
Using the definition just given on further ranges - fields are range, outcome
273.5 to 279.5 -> 2.92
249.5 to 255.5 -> 3.07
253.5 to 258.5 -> 3.1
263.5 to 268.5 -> 2.85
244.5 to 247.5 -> 3.06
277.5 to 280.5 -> 2.7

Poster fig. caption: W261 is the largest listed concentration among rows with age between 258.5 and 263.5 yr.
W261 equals 3.24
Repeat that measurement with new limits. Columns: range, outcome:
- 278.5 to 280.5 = 2.96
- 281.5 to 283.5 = 2.72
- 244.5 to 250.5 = 3.29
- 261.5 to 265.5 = 3.11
